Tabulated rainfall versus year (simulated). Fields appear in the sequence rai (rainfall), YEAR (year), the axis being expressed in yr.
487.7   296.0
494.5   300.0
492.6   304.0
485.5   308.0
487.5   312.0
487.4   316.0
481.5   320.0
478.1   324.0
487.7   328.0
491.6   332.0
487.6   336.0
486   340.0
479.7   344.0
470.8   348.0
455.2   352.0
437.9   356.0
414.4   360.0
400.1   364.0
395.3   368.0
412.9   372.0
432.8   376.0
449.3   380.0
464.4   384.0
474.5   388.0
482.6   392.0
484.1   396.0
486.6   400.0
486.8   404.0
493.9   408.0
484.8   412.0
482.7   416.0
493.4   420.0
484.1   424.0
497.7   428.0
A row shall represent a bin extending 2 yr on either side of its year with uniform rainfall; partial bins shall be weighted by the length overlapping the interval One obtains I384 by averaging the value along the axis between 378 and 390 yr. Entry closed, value 463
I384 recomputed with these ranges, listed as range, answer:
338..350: 479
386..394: 479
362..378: 410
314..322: 484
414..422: 488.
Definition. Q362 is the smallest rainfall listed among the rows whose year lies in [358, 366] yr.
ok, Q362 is 400.1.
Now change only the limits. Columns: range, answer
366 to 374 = 395.3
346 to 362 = 414.4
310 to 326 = 478.1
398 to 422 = 482.7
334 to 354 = 455.2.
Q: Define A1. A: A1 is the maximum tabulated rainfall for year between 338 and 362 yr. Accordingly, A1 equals 486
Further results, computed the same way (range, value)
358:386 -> 464.4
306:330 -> 487.7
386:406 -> 486.8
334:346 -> 487.6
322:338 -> 491.6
